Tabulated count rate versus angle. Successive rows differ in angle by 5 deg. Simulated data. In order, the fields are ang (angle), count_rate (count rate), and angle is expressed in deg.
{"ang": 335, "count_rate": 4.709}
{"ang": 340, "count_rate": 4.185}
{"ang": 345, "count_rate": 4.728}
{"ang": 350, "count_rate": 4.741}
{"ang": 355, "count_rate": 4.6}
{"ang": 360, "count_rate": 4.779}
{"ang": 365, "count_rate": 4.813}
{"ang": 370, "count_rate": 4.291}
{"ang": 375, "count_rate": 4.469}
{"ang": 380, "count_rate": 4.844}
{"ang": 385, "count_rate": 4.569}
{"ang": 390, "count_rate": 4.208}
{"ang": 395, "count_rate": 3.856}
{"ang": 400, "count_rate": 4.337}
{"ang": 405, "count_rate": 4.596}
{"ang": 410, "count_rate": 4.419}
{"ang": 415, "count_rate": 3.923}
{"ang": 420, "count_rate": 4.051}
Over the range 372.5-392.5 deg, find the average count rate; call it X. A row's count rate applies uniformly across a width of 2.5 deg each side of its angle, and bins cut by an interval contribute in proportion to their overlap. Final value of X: 4.52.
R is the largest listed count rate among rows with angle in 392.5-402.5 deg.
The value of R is 4.337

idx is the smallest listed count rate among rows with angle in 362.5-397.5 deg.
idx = 3.856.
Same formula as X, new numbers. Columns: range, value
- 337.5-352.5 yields 4.55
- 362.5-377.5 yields 4.52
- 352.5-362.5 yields 4.69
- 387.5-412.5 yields 4.28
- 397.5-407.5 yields 4.47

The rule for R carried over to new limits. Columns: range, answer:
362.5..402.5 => 4.844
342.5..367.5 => 4.813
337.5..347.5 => 4.728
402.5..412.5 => 4.596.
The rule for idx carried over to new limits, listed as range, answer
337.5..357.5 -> 4.185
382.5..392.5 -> 4.208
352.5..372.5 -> 4.291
